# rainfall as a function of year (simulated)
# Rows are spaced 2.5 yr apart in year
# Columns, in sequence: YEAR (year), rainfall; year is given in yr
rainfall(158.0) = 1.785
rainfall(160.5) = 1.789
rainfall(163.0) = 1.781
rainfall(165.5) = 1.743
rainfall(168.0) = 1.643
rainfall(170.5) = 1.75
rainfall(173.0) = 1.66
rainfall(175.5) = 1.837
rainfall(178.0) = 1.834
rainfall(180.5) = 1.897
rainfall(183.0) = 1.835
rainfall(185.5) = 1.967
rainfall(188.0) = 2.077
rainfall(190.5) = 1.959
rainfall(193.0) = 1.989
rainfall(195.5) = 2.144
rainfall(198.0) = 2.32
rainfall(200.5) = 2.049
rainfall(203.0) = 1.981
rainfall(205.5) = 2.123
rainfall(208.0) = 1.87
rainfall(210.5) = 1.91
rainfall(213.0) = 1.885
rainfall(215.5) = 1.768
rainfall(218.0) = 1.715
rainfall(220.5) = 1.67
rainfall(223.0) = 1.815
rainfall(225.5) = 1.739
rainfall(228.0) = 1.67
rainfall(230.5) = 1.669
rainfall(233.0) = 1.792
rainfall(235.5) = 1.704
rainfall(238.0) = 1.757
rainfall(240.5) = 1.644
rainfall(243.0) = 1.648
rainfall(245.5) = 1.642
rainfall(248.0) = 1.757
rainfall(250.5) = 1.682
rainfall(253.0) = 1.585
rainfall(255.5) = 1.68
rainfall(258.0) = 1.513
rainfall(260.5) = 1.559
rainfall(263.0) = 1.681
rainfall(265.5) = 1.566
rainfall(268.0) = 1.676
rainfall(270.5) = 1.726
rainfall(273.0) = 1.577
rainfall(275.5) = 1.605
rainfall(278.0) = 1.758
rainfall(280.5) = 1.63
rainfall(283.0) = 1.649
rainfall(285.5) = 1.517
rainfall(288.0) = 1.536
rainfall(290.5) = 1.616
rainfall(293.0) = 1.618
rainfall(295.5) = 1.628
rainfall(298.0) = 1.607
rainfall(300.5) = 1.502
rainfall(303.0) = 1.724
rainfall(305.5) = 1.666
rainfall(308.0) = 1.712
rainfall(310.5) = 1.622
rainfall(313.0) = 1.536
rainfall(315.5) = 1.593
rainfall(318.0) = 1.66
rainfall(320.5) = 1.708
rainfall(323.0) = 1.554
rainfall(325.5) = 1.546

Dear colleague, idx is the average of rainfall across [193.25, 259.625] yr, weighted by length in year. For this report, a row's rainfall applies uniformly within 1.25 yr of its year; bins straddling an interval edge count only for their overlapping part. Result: 1.8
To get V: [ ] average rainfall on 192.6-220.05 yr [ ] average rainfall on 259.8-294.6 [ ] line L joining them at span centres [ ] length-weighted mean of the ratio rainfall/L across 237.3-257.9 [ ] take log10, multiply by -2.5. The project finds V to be 0.07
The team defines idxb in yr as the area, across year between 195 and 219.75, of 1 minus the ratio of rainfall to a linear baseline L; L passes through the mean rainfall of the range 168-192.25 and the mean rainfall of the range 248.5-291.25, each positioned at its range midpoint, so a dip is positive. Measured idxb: -2.4 yr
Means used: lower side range 1.86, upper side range 1.62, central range 1.97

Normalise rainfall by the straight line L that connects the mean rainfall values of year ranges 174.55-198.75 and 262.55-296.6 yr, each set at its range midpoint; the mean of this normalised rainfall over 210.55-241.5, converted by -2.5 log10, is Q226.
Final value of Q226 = 0.05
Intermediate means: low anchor 1.98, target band 1.74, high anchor 1.63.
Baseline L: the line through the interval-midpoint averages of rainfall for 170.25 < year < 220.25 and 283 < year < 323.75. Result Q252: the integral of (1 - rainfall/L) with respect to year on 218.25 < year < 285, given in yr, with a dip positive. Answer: 3.6 yr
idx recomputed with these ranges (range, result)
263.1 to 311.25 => 1.63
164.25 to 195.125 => 1.86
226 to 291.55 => 1.65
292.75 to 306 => 1.62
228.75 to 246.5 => 1.69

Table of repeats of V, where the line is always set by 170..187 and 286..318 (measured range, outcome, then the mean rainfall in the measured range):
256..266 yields 0.065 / 1.59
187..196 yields -0.126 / 2.03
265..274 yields 0.018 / 1.64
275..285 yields -0.001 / 1.65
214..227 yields 0.009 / 1.74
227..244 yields 0.021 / 1.7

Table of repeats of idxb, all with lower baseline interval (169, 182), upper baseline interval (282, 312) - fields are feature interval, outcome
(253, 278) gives 0.54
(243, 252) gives 0.02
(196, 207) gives -2.25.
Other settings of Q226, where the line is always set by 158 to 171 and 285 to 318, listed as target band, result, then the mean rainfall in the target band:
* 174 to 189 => -0.10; 1.9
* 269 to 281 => -0.02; 1.66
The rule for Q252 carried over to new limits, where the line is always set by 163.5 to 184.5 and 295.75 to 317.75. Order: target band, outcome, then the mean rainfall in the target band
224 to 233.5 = 0.00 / 1.71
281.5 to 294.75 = 0.44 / 1.59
